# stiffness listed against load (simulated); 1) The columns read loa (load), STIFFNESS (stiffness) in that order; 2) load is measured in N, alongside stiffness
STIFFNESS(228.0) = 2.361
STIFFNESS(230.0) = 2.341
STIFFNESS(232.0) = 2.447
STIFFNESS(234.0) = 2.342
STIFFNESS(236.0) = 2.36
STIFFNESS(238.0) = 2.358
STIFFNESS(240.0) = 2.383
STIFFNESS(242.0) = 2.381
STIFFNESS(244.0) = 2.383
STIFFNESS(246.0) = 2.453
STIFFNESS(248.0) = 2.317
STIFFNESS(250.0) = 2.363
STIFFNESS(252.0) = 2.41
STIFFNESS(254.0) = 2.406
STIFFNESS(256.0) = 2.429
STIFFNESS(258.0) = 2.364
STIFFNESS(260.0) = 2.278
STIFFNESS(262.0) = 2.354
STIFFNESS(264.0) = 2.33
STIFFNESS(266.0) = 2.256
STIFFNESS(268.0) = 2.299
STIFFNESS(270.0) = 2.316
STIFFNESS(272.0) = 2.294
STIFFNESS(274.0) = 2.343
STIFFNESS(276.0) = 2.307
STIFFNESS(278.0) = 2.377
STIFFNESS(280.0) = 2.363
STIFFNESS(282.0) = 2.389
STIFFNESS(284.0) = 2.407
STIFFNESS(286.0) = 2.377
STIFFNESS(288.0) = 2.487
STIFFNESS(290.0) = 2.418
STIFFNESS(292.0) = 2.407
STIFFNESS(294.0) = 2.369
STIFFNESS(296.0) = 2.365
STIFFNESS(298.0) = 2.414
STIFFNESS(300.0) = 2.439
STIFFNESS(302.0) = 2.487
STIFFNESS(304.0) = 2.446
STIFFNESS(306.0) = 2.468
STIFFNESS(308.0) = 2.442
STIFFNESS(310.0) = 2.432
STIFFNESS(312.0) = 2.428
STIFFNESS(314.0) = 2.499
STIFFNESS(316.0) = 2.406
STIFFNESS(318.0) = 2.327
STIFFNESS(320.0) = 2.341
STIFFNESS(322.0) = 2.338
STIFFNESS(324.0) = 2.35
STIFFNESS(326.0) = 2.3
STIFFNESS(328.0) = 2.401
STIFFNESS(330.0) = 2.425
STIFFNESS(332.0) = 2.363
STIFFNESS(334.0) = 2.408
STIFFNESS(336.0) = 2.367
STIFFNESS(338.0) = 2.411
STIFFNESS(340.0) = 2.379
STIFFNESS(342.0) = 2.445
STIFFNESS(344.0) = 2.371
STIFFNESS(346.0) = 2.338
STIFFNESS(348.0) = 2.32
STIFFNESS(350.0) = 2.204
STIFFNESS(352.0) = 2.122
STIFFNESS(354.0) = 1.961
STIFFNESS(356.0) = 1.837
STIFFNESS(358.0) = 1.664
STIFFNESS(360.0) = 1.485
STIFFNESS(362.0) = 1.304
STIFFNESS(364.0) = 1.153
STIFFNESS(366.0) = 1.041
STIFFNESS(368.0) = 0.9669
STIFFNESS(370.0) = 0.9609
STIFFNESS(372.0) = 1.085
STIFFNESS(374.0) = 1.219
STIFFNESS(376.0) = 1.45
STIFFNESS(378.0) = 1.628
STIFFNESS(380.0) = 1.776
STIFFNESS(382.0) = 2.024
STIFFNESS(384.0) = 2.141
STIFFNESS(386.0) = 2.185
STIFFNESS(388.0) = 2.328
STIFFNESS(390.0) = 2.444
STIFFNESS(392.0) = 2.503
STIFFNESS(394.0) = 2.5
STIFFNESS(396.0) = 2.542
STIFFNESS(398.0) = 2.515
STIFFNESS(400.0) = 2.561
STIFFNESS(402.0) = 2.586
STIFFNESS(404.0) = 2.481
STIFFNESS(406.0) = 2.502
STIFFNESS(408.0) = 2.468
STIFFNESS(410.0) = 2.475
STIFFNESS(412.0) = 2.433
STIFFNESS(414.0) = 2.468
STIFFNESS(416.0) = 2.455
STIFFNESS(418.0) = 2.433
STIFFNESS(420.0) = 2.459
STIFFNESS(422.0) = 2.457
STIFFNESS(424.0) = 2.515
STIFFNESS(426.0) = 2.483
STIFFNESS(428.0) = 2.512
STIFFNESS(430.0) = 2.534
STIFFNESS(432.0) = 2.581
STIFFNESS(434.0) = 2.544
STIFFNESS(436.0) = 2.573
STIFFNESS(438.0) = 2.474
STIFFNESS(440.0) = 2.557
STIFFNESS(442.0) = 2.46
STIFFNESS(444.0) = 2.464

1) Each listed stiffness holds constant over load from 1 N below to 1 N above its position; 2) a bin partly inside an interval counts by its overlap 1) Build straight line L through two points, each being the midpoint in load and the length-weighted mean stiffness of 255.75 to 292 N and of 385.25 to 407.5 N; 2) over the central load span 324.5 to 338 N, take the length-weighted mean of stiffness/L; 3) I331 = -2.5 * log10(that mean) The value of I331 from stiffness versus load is 0.01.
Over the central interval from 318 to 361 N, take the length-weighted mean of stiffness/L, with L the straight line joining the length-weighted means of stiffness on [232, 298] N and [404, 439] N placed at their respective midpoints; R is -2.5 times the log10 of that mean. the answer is 0.090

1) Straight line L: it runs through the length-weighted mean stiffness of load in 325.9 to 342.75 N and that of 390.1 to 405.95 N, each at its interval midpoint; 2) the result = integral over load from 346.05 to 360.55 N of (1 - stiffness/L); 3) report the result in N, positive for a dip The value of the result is 2.67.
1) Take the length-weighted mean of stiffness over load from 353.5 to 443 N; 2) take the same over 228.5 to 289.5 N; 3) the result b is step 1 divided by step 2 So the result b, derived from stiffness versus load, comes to 0.9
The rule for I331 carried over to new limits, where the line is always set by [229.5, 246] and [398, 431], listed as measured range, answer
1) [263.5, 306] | 0.01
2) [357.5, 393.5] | 0.44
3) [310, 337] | 0.02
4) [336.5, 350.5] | 0.04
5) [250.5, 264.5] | 0.01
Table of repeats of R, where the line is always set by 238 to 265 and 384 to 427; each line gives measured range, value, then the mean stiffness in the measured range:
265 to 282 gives 0.03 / 2.32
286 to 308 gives -0.01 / 2.43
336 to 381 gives 0.36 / 1.75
